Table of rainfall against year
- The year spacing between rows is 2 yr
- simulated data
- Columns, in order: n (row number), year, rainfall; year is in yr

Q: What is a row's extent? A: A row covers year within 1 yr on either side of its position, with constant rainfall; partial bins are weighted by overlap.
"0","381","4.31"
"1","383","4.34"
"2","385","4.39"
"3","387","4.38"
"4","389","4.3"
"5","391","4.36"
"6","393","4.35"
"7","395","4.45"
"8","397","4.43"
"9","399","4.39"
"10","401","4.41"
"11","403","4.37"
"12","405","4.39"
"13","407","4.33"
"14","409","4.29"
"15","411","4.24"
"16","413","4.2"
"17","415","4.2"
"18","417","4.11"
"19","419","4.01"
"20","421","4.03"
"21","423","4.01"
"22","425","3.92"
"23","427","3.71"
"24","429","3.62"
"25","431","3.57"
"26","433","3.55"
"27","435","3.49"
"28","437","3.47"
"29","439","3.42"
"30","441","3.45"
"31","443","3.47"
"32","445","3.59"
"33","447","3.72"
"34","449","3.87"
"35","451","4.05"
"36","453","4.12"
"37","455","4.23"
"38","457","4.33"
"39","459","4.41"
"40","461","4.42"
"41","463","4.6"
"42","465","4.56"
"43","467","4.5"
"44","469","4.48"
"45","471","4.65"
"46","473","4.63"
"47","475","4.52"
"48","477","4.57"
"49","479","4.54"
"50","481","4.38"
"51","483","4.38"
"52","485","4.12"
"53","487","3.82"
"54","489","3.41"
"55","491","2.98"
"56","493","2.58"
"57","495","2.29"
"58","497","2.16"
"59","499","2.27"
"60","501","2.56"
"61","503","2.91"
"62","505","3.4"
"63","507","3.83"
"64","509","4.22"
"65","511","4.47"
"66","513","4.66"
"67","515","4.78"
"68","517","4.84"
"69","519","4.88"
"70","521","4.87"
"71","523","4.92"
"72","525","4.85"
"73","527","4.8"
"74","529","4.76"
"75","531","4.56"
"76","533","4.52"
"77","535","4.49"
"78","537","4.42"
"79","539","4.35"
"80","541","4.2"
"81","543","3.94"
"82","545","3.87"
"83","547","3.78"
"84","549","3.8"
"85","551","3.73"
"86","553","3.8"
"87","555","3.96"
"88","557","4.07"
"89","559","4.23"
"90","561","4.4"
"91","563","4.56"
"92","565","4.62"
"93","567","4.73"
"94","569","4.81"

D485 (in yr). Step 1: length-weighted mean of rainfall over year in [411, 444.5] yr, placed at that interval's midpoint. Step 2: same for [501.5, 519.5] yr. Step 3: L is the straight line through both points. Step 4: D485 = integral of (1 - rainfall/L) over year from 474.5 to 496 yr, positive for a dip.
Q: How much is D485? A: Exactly 1.4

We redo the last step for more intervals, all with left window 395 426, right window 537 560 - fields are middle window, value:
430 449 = 2.9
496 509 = 3.5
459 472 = -1.2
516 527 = -2.2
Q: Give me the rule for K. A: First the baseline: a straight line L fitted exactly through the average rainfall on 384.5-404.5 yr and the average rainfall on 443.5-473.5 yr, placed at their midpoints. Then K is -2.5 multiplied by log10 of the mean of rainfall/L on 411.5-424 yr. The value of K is 0.06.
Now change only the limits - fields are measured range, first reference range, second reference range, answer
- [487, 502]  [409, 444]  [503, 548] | 0.49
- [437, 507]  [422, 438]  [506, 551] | 0.05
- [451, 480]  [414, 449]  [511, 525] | -0.08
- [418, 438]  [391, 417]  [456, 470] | 0.17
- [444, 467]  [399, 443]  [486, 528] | -0.08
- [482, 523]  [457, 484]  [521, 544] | 0.22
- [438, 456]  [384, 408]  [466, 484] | 0.18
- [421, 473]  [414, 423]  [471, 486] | 0.07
